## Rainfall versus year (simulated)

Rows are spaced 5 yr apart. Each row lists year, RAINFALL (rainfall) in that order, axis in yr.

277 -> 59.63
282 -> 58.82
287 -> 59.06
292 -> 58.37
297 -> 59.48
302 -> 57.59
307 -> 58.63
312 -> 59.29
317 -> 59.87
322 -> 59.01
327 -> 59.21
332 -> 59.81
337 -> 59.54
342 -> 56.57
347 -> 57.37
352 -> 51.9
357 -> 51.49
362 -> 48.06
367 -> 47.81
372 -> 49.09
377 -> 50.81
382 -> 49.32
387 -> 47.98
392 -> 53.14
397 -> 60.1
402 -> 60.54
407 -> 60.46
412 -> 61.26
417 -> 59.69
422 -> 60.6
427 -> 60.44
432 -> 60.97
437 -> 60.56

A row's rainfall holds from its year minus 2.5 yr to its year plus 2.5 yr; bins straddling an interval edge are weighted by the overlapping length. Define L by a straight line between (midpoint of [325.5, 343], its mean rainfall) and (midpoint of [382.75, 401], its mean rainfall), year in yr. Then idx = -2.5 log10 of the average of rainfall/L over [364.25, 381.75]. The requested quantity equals 0.13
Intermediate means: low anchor 58.9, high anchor 53.9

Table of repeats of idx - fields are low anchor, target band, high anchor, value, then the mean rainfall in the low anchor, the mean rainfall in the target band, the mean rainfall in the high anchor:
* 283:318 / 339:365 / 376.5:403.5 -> 0.05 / 58.9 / 53.1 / 53.6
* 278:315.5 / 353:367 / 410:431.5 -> 0.20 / 58.8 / 49.7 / 60.5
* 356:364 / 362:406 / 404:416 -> 0.05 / 49.6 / 52.4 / 60.7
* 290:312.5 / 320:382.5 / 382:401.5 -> 0.04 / 58.6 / 53.9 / 53.9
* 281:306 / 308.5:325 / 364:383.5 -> -0.06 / 58.7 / 59.3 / 49.2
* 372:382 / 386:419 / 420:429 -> -0.04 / 50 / 58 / 60.5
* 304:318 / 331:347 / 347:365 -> -0.08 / 59.1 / 58.3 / 51.4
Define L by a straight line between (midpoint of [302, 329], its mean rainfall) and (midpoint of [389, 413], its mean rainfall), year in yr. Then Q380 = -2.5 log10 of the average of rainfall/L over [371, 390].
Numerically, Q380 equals 0.19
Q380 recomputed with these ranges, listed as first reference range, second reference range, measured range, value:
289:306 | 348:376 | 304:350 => -0.078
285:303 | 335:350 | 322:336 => -0.028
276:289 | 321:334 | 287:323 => 0.006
